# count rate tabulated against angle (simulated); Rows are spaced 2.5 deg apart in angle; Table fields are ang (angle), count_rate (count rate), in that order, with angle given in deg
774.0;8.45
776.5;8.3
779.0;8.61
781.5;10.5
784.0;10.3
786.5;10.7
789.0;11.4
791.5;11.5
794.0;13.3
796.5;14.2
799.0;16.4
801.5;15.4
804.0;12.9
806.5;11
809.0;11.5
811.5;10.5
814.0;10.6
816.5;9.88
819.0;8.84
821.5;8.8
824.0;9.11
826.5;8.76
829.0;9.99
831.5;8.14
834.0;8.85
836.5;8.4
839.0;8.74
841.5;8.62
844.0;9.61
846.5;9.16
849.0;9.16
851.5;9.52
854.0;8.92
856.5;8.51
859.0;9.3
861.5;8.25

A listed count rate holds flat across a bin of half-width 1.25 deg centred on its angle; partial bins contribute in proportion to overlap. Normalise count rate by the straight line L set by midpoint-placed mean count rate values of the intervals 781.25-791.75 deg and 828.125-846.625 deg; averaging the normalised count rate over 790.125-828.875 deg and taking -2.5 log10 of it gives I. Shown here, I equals -0.15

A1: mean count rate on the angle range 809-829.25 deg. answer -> 9.66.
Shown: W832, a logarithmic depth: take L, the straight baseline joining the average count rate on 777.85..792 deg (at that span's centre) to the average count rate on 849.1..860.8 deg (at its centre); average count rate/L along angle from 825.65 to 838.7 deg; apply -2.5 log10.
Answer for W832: 0.08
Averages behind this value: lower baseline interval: 10.5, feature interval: 8.82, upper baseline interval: 9.03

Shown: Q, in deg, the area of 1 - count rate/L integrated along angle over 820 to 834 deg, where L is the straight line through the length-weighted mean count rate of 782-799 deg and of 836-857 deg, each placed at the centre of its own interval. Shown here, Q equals 1.6 deg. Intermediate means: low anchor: 12.2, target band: 8.95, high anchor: 9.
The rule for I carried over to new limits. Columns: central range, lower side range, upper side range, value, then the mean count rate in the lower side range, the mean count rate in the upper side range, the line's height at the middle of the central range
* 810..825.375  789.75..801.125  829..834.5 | 0.12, 13.9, 8.79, 10.8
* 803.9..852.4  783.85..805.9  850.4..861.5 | 0.13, 13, 8.96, 10.8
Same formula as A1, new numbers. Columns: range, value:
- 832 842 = 8.62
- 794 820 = 12.2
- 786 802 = 13.3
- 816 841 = 8.91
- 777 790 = 10.2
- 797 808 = 13.9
